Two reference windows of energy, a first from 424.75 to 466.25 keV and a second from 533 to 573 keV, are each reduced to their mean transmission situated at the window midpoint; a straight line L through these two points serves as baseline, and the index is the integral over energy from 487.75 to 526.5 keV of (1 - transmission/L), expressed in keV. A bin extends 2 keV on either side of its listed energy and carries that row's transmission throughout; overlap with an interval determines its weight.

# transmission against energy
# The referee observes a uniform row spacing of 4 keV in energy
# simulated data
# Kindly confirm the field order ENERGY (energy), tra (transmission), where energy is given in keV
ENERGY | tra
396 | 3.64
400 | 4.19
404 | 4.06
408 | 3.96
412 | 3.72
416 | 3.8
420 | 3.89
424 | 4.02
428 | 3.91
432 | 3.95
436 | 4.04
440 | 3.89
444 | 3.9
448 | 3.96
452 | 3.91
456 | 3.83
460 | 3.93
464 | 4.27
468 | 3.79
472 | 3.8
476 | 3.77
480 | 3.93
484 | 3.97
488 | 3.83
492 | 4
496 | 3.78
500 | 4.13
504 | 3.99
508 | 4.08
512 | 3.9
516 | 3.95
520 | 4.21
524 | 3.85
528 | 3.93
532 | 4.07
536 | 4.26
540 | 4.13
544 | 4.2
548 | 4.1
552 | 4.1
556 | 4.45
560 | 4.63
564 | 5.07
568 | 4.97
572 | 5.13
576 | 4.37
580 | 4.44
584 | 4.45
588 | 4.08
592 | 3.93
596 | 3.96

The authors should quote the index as 2.5 keV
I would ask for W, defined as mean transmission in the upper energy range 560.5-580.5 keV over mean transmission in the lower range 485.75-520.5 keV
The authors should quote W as 1.2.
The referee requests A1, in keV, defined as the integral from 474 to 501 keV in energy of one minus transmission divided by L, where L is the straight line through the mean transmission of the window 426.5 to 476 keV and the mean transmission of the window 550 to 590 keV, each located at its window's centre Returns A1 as 1.4 keV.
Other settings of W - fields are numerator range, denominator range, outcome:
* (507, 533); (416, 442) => 1.01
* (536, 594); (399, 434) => 1.12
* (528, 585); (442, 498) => 1.14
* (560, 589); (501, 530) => 1.17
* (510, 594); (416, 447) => 1.09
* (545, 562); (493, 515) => 1.08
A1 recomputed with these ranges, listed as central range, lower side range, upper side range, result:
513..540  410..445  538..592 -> 1.6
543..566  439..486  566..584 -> 0.6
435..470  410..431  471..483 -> -0.8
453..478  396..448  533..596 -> 1.1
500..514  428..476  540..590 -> 0.6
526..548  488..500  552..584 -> 1.2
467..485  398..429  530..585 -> 1.4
